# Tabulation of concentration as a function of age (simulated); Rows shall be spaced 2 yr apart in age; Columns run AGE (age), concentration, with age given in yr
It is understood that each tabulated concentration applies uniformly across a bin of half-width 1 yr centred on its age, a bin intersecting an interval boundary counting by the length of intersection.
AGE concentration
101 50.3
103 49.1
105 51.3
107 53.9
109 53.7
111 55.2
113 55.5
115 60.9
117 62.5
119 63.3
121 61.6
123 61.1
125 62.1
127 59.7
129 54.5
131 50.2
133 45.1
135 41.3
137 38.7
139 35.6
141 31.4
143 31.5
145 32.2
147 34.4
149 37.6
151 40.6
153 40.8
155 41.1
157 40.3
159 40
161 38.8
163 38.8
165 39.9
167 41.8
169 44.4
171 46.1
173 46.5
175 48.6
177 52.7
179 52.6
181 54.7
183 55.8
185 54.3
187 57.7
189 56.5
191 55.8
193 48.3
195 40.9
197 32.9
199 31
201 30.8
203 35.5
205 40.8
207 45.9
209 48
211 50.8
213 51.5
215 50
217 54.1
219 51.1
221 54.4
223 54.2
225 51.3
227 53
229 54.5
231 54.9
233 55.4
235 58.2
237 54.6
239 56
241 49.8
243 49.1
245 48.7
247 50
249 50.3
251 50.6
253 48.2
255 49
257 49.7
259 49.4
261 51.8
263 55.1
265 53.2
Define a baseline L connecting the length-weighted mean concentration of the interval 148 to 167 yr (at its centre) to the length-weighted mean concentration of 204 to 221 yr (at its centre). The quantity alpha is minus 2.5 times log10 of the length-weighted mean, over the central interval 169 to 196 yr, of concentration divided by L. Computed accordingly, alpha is -0.16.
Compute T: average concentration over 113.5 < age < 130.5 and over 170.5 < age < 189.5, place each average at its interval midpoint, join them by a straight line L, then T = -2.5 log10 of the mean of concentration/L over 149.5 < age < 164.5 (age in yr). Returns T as 0.36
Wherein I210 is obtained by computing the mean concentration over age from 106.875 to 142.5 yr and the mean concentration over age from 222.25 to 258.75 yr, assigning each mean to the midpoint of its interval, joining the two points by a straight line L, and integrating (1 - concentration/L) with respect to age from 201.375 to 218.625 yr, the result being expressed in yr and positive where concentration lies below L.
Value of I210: 1.80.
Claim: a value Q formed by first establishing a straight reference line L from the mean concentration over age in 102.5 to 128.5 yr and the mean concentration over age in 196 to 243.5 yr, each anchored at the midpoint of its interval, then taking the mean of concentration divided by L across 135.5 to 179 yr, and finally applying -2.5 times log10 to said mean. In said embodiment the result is 0.31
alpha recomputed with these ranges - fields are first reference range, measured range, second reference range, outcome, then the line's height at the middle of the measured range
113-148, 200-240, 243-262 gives -0.017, 49.5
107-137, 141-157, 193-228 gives 0.387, 52.5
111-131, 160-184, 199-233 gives 0.145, 53.5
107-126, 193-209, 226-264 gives 0.384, 54.5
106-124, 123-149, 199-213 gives 0.255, 54.8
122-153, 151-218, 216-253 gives 0.056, 48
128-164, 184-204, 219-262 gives 0.033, 45.9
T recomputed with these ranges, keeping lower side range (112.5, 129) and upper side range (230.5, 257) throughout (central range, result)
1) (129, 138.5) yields 0.32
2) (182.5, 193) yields 0.01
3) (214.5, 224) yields 0.01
